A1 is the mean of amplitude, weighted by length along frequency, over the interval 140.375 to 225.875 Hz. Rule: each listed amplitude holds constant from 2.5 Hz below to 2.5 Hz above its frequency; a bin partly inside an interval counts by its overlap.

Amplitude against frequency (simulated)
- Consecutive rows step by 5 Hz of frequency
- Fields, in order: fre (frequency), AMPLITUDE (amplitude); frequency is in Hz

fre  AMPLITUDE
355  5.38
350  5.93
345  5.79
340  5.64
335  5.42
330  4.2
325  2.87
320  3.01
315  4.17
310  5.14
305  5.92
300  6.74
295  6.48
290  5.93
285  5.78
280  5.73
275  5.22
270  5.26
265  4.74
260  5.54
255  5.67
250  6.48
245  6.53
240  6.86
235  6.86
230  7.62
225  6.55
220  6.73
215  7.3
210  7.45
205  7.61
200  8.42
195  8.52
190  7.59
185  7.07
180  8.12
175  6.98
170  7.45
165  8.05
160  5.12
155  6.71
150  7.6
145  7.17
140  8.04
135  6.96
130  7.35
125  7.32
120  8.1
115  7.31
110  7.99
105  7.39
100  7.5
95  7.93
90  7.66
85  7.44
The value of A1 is 7.35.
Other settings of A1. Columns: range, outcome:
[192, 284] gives 6.61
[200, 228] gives 7.25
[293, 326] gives 4.97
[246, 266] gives 5.74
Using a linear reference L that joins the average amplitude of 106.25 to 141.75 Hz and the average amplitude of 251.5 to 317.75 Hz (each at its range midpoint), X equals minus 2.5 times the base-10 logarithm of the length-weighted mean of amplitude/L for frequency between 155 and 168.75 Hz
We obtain 0.063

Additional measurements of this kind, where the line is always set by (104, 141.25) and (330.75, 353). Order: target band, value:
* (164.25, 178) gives -0.050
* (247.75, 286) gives 0.131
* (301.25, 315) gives 0.094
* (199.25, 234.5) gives -0.093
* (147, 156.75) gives 0.014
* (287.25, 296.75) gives -0.027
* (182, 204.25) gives -0.143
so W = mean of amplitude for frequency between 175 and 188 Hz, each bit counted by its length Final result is 7.48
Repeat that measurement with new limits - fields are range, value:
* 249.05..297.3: 5.65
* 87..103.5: 7.67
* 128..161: 7.07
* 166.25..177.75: 7.33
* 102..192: 7.35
